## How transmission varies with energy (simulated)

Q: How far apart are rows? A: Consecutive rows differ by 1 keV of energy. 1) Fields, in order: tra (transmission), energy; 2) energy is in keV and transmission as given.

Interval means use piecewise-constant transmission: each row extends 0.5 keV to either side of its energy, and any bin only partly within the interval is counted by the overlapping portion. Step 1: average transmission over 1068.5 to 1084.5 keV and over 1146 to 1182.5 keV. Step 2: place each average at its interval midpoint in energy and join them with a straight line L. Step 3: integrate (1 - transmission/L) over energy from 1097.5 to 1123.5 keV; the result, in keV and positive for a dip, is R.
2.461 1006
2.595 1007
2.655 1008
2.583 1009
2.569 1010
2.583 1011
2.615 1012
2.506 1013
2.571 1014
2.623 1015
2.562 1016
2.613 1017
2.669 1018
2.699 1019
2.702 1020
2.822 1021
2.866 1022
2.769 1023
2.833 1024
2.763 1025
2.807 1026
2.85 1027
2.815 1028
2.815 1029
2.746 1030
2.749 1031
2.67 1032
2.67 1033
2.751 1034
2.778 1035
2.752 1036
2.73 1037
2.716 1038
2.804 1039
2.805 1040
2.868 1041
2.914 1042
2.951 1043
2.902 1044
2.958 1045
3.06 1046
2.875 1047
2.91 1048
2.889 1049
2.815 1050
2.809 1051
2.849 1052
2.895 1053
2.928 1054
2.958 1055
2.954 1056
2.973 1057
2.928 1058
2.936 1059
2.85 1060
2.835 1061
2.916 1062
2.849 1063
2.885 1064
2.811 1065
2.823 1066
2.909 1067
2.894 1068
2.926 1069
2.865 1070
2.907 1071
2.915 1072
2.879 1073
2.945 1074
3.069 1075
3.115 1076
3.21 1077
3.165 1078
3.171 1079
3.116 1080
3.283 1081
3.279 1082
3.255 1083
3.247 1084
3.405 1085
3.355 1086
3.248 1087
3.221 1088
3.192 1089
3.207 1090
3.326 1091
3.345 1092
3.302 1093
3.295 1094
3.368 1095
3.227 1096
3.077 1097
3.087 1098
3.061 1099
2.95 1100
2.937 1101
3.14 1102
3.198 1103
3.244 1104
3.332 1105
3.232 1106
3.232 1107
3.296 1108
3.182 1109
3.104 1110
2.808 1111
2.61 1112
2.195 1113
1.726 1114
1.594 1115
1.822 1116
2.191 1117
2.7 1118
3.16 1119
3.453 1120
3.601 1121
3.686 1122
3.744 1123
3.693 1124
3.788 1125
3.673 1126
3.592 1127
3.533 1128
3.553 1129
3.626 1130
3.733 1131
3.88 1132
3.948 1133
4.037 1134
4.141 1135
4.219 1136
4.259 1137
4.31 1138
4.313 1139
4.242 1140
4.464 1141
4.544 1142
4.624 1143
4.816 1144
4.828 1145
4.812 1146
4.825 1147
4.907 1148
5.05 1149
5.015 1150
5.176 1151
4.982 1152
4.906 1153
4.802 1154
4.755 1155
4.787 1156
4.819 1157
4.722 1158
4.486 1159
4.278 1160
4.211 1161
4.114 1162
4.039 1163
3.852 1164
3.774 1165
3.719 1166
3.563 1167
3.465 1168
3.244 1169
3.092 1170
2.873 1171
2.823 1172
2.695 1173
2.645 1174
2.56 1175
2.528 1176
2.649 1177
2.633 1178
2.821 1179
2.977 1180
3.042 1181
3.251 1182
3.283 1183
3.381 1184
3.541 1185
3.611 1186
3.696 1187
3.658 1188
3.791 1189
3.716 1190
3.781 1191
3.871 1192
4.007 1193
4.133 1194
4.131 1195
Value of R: 3.42 keV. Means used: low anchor 3.08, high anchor 3.85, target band 2.93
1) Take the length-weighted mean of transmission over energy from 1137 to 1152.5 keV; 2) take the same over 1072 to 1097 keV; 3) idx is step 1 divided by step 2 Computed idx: 1.47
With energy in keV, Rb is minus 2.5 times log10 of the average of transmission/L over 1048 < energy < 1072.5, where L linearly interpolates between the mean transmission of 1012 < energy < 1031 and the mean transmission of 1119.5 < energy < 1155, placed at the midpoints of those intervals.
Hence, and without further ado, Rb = 0.12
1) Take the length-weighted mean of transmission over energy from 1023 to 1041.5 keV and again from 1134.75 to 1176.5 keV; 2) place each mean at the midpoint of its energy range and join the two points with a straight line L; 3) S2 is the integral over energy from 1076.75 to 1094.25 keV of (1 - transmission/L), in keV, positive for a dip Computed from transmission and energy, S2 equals 0.6 keV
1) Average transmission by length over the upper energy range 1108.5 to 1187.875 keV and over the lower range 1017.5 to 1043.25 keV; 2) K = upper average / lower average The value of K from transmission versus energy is 1.33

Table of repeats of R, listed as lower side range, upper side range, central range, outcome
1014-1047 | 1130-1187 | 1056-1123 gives 5.78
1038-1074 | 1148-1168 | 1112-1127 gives 3.64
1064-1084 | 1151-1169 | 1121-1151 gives -1.88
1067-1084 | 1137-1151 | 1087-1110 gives 2.53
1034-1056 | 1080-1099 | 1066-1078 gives 0.51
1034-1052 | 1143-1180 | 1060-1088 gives 0.90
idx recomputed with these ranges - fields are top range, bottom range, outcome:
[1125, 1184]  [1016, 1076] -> 1.38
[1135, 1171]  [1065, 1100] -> 1.40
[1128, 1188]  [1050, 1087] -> 1.31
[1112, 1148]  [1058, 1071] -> 1.28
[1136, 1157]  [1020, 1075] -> 1.65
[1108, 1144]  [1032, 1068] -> 1.22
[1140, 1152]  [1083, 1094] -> 1.46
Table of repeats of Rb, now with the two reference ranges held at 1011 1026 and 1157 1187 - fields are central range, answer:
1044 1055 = -0.03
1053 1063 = -0.02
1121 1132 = -0.15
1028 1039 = 0.01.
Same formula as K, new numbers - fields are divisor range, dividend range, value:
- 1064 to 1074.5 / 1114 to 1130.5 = 1.10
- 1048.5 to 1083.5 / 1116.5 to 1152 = 1.37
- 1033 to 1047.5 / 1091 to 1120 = 1.03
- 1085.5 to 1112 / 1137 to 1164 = 1.45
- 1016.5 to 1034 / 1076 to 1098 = 1.18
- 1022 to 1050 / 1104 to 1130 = 1.09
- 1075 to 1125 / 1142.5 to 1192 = 1.25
